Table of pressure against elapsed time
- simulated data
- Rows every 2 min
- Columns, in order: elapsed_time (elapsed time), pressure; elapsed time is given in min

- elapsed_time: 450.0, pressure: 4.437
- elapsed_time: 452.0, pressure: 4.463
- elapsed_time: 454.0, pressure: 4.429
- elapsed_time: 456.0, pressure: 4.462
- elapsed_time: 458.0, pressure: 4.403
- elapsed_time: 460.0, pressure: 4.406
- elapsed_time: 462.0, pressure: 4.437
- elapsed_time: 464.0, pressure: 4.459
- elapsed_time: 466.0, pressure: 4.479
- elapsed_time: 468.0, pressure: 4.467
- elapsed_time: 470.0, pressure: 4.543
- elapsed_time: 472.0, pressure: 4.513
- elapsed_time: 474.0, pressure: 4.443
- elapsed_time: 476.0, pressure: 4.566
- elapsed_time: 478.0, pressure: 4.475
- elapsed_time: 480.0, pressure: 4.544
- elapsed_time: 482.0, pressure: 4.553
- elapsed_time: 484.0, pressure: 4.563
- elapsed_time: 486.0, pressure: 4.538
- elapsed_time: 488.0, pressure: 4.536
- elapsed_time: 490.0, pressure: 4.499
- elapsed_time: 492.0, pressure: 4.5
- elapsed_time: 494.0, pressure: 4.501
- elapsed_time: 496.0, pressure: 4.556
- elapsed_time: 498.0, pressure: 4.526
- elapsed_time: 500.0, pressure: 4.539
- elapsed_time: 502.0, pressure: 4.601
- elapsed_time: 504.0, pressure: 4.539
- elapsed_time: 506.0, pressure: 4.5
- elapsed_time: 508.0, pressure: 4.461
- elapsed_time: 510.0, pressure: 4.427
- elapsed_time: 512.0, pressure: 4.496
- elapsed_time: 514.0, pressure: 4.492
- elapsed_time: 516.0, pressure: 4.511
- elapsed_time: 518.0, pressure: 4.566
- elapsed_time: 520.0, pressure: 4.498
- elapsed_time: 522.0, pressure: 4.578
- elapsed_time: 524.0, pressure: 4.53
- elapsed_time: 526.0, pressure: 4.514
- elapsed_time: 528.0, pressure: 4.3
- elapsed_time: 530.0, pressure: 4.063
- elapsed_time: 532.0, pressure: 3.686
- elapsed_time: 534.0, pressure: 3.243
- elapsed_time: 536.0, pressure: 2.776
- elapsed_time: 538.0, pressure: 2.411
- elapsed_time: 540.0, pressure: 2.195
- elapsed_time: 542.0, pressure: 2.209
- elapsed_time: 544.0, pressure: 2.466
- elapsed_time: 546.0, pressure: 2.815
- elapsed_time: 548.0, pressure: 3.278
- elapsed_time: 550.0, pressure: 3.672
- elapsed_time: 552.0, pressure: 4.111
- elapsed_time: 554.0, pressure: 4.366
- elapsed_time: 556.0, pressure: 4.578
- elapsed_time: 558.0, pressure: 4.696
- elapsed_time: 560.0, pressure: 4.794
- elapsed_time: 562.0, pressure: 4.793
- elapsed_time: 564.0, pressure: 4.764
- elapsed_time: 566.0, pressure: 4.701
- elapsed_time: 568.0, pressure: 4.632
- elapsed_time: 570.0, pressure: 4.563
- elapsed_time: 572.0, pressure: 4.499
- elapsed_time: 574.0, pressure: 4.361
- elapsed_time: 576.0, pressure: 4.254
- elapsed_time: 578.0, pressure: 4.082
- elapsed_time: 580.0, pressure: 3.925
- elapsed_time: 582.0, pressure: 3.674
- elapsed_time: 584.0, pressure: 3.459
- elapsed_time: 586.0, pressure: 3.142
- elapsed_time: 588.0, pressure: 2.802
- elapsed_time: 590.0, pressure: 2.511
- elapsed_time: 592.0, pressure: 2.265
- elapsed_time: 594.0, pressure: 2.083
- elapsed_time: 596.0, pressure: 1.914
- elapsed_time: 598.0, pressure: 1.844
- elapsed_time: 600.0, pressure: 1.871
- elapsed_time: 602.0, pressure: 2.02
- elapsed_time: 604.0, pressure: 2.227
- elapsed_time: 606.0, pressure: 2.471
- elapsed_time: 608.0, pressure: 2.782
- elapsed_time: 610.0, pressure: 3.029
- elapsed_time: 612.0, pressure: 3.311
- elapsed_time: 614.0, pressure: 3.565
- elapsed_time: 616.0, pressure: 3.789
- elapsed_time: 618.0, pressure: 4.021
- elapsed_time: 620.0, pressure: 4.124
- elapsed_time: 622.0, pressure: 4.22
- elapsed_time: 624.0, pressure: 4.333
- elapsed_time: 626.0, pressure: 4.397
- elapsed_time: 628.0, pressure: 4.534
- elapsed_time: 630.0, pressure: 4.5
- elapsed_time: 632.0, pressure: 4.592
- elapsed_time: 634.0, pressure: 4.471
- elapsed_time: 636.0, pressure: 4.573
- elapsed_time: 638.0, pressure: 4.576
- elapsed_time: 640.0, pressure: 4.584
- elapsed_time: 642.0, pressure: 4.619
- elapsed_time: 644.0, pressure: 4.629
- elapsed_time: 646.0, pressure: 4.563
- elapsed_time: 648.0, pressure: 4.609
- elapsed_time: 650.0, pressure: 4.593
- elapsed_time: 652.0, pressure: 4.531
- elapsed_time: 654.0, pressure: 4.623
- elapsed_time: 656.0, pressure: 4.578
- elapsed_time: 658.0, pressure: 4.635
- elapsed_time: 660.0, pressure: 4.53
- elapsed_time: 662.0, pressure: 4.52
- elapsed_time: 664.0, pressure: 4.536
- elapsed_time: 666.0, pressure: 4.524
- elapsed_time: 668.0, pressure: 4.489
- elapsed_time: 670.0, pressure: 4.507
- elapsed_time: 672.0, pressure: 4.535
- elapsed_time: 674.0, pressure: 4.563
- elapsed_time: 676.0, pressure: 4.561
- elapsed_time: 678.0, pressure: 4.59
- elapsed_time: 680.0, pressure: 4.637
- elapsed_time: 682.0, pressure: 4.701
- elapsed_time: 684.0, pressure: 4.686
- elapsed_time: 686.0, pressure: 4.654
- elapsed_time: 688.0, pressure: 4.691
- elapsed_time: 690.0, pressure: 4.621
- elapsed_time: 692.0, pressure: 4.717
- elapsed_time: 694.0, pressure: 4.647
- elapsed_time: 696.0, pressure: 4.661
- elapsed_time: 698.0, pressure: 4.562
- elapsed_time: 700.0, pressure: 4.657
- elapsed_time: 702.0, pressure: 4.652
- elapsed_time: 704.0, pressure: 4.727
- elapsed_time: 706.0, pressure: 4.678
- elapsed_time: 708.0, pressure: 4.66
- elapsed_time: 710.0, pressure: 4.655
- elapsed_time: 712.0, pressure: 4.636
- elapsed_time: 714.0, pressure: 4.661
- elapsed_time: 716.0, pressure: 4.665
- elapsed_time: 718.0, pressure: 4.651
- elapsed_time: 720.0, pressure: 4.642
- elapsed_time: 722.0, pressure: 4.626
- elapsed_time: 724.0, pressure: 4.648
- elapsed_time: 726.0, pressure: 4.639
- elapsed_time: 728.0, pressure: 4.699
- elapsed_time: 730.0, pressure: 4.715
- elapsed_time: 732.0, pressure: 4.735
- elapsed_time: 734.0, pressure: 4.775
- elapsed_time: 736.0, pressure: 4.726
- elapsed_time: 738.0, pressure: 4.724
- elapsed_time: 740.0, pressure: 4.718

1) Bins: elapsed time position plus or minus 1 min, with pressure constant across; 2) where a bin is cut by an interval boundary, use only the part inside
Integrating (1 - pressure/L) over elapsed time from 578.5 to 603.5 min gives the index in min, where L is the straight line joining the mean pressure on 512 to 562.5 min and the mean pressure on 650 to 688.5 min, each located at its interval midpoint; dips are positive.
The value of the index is 9.00 min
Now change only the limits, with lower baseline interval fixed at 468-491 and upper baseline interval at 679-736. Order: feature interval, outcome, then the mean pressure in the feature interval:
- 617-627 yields 0.86 min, 4.22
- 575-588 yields 2.56 min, 3.68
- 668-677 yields 0.21 min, 4.54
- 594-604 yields 5.74 min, 1.96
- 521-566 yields 7.67 min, 3.79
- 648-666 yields 0.27 min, 4.57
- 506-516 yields 0.15 min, 4.48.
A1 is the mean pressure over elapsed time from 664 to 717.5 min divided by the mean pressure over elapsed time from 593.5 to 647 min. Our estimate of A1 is 1.27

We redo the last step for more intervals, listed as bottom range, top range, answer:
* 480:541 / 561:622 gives 0.80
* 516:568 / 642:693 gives 1.18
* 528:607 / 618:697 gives 1.34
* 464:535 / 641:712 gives 1.04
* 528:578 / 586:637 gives 0.85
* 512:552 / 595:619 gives 0.75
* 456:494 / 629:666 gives 1.02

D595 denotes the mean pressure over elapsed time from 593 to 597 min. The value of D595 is 2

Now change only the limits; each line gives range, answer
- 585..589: 2.97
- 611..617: 3.55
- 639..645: 4.61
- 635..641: 4.58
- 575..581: 4.09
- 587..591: 2.66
